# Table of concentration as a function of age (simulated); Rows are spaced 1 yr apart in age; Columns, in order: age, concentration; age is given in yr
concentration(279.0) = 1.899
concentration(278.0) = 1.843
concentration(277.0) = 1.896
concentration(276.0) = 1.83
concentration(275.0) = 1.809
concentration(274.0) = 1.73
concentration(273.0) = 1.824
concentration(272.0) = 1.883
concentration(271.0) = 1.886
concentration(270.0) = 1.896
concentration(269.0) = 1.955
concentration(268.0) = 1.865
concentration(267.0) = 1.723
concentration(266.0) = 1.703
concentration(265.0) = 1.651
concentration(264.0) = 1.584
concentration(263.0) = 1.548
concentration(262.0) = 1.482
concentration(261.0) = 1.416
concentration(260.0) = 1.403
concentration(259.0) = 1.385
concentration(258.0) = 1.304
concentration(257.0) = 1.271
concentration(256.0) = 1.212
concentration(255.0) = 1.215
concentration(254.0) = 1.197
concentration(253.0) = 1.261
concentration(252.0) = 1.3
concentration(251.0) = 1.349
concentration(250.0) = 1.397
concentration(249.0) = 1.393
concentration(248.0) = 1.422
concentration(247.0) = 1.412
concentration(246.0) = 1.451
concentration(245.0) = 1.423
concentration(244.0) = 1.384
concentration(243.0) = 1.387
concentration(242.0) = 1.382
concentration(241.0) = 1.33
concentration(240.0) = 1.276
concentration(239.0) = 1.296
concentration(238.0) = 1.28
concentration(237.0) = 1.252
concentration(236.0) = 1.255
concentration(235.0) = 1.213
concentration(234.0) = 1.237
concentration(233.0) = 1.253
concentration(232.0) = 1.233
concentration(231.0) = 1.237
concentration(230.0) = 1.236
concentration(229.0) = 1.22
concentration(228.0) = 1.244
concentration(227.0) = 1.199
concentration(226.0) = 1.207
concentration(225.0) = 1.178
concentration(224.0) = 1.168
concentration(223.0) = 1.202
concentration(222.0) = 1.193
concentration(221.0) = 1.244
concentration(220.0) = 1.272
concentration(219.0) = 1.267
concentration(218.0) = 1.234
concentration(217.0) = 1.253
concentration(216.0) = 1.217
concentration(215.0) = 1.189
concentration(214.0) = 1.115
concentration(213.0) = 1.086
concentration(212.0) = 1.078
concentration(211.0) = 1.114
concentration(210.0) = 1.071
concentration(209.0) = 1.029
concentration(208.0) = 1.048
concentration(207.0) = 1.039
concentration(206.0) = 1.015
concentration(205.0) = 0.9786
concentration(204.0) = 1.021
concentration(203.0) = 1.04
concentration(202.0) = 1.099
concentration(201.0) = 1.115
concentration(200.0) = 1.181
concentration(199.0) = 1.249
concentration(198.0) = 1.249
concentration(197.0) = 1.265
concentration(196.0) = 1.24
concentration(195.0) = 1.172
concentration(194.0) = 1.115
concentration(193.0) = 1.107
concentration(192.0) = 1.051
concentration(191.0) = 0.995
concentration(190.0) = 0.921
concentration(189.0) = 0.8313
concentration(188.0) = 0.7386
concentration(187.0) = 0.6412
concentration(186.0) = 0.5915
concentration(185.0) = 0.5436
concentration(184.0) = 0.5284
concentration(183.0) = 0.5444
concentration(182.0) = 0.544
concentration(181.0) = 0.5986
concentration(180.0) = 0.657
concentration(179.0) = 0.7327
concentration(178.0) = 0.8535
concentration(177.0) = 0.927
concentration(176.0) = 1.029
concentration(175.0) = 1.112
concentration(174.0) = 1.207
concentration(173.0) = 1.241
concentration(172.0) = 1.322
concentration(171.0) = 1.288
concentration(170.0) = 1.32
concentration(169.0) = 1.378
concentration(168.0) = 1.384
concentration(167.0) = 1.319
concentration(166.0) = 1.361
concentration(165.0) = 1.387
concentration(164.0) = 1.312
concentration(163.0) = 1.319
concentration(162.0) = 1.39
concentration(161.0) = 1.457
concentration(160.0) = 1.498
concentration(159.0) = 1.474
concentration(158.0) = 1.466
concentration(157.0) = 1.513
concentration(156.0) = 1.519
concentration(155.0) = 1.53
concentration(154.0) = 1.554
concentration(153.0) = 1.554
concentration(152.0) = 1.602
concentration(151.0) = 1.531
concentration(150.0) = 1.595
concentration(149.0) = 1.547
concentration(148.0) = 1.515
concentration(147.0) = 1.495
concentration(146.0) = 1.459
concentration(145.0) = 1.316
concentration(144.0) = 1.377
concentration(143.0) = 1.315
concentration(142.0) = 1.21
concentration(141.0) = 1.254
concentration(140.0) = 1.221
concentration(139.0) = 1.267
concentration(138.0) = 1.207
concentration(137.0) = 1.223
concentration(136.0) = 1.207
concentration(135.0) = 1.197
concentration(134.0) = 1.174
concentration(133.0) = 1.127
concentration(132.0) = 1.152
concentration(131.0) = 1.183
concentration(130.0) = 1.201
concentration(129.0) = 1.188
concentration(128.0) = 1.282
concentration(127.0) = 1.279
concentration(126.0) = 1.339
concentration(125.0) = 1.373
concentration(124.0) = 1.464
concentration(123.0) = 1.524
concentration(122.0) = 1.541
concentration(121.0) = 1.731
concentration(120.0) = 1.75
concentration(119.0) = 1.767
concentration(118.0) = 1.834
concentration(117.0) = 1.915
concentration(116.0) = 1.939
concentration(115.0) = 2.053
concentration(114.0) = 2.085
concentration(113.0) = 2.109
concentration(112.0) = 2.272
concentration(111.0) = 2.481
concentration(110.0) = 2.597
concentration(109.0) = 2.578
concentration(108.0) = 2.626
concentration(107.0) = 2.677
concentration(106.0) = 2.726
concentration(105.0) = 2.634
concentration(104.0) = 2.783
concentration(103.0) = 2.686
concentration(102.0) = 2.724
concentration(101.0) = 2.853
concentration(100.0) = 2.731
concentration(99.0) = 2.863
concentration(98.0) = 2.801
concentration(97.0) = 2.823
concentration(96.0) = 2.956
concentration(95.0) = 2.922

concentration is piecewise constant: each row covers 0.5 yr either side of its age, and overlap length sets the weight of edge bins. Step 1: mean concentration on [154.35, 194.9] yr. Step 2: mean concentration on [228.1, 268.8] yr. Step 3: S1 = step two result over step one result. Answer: 1.25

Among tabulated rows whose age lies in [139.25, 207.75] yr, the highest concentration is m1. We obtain 1.602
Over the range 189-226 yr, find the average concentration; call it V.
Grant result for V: 1.13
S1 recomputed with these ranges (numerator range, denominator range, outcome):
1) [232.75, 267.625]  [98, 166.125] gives 0.80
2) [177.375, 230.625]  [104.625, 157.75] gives 0.63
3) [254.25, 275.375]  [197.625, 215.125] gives 1.47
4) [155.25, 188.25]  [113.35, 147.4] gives 0.77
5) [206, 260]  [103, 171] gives 0.77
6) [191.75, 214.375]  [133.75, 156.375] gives 0.80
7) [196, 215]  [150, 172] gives 0.77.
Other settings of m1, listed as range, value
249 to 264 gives 1.584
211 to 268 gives 1.865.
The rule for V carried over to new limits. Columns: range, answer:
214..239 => 1.23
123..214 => 1.18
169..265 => 1.16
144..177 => 1.4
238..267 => 1.39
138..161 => 1.44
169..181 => 1.06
